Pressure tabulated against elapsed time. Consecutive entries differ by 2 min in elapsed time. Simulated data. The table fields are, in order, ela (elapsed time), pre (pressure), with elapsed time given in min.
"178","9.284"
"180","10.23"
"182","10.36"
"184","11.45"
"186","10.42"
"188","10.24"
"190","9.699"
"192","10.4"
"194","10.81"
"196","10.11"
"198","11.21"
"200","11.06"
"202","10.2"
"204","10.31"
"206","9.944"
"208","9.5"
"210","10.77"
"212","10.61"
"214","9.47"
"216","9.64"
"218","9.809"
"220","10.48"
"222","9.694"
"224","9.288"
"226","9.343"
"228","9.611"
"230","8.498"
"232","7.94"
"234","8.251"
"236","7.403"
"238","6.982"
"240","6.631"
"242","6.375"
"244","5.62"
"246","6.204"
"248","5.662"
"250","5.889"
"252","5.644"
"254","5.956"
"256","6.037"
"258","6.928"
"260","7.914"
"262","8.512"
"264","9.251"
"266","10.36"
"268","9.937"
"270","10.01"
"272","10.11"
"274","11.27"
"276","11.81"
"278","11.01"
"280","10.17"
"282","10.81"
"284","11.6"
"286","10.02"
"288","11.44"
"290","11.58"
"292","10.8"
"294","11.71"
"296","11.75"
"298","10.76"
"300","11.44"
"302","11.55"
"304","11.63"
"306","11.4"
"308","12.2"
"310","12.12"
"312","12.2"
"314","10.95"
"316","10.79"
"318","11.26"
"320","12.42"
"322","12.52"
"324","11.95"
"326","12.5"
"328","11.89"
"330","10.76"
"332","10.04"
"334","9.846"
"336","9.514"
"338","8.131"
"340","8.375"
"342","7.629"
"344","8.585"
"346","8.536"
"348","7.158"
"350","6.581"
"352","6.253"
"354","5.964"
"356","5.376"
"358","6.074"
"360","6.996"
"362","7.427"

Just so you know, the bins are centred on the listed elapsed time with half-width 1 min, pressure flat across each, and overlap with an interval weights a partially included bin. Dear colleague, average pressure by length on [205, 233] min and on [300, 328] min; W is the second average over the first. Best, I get 1.23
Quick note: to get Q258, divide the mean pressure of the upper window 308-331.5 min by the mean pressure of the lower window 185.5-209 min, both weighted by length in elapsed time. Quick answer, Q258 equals 1.14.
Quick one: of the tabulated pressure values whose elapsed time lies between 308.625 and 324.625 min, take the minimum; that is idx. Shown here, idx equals 10.79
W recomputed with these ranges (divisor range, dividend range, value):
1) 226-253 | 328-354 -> 1.20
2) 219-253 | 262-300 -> 1.41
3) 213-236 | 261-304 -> 1.17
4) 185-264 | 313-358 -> 1.07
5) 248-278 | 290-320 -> 1.35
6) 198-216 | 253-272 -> 0.82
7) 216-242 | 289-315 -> 1.34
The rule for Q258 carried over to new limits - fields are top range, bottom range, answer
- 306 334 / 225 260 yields 1.65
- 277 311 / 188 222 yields 1.10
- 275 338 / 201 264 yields 1.36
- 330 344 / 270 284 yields 0.83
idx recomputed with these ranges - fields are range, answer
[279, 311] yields 10.02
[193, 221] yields 9.47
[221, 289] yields 5.62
